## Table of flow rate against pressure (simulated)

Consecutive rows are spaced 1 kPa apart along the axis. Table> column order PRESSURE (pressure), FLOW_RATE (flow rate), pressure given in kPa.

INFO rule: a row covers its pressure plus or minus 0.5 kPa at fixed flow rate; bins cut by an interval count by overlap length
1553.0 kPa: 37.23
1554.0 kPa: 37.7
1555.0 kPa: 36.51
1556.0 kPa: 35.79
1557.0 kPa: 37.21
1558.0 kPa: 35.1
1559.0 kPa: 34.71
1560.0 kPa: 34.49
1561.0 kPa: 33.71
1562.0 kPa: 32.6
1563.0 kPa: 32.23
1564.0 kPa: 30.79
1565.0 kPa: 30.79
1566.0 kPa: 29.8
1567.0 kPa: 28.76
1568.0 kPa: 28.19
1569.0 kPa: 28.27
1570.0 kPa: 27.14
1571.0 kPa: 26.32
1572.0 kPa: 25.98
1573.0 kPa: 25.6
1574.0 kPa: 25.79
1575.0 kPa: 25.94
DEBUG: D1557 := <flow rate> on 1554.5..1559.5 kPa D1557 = 35.9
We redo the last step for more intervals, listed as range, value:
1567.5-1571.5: 27.5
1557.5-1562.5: 34.1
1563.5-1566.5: 30.5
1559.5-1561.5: 34.1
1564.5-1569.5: 29.2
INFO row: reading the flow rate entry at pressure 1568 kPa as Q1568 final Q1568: 28.19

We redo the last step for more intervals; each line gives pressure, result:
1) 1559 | 34.71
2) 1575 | 25.94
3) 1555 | 36.51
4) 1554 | 37.7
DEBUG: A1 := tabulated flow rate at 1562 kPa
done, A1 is 32.6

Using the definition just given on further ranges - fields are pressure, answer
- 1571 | 26.32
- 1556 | 35.79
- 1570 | 27.14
